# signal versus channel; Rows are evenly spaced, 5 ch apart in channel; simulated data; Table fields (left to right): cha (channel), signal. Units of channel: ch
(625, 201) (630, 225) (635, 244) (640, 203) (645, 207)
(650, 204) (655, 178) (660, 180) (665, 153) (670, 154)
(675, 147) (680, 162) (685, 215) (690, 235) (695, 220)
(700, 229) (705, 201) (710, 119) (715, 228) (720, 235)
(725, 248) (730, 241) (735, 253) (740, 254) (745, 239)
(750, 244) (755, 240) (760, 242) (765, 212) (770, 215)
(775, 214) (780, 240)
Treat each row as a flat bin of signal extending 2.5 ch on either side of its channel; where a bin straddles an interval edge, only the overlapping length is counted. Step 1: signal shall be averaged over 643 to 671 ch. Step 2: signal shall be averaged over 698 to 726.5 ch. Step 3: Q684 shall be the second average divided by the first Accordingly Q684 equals 1.2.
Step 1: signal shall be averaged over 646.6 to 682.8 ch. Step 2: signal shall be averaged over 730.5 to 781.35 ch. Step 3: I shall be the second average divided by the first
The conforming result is 1.39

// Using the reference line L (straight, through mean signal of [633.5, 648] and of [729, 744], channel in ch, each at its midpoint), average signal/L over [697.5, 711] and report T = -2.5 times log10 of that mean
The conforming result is 0.24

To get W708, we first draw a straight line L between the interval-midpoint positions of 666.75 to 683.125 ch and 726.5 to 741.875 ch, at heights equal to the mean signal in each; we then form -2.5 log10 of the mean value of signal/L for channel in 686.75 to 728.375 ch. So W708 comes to -0.05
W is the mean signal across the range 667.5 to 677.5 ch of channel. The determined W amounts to 150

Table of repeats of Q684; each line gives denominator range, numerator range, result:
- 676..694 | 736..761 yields 1.22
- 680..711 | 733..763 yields 1.20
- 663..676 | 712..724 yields 1.51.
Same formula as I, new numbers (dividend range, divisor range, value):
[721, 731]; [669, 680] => 1.60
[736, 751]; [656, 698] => 1.34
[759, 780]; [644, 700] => 1.18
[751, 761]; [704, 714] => 1.47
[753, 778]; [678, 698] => 1.07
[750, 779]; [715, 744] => 0.93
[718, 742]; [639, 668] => 1.32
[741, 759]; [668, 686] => 1.46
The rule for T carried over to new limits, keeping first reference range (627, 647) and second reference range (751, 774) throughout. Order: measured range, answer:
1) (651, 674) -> 0.30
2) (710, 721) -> 0.10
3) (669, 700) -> 0.15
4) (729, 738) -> -0.10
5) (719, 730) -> -0.08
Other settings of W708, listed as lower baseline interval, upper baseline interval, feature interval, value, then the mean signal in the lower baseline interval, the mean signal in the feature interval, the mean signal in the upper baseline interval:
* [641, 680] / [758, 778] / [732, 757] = -0.17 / 175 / 246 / 221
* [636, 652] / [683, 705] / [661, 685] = 0.32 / 208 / 162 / 222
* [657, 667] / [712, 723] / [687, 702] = -0.13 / 168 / 228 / 227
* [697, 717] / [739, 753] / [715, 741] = -0.11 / 194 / 244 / 245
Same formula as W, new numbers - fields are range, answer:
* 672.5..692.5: 190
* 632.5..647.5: 218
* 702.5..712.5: 160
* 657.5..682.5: 159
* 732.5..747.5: 249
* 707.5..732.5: 214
